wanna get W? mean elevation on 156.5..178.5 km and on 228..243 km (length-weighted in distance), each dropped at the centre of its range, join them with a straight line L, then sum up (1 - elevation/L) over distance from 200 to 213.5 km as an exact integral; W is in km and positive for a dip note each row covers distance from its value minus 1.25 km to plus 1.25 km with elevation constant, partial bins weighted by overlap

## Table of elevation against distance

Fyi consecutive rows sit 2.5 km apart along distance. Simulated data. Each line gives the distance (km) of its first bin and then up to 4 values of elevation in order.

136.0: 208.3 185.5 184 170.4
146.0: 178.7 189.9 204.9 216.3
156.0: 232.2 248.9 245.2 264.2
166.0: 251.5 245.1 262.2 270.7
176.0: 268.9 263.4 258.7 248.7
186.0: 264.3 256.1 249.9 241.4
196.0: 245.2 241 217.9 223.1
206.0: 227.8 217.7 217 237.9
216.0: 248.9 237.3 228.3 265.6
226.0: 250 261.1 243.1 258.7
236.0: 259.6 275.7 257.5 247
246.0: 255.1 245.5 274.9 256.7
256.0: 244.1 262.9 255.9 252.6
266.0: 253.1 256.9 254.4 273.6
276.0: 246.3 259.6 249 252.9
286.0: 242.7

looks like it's 1.9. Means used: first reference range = 257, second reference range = 259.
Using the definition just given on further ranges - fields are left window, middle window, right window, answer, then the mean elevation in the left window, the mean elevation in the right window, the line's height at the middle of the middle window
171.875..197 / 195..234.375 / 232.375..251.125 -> 2.9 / 257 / 258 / 258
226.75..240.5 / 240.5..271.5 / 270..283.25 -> 0.3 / 259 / 256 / 258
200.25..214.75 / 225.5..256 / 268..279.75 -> -2.0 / 224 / 258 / 241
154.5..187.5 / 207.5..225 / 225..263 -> 1.3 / 255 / 256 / 256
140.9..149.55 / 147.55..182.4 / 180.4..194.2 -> -4.9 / 180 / 253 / 215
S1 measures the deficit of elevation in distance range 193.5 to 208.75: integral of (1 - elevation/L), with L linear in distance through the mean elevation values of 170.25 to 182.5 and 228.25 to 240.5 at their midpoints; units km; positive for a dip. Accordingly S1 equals 1.85 km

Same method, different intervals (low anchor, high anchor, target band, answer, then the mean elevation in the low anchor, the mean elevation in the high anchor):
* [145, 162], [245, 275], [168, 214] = -2.94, 217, 257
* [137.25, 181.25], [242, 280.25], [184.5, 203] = -0.47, 229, 256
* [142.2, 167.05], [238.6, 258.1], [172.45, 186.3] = -1.98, 220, 256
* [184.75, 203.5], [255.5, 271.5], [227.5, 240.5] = -0.49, 244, 255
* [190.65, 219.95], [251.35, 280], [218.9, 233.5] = -0.51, 233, 257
